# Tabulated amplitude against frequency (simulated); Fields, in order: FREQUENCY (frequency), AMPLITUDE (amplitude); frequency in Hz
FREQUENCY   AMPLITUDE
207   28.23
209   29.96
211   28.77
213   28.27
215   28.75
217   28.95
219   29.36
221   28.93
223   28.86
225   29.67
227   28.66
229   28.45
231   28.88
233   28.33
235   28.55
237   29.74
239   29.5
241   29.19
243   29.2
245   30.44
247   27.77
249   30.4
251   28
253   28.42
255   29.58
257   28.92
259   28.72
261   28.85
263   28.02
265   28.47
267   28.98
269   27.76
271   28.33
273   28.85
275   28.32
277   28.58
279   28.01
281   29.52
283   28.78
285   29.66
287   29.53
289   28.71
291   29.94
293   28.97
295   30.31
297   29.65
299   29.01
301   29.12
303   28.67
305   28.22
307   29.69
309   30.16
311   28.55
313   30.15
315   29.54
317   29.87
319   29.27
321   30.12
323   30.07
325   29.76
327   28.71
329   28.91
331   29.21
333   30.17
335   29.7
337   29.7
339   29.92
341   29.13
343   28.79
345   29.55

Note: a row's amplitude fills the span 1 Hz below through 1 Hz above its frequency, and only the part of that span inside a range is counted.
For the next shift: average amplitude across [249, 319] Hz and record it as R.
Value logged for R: 29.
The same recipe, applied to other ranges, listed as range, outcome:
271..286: 28.8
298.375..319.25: 29.3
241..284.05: 28.8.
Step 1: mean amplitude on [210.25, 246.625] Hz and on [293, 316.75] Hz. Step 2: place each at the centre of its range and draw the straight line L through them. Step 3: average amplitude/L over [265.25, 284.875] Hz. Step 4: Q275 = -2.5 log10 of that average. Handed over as 0.02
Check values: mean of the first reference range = 29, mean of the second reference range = 29.4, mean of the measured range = 28.6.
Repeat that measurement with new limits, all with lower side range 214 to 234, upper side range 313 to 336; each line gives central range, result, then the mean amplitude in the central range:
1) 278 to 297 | 0.00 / 29.3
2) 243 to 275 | 0.01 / 28.8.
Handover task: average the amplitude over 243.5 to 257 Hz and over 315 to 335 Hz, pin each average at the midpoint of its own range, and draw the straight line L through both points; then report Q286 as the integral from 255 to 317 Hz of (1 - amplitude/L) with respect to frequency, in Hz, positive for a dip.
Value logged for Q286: 0.63 Hz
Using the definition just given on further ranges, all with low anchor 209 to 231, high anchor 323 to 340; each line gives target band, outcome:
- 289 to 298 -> -0.08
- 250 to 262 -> 0.15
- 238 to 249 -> -0.11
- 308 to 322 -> -0.10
